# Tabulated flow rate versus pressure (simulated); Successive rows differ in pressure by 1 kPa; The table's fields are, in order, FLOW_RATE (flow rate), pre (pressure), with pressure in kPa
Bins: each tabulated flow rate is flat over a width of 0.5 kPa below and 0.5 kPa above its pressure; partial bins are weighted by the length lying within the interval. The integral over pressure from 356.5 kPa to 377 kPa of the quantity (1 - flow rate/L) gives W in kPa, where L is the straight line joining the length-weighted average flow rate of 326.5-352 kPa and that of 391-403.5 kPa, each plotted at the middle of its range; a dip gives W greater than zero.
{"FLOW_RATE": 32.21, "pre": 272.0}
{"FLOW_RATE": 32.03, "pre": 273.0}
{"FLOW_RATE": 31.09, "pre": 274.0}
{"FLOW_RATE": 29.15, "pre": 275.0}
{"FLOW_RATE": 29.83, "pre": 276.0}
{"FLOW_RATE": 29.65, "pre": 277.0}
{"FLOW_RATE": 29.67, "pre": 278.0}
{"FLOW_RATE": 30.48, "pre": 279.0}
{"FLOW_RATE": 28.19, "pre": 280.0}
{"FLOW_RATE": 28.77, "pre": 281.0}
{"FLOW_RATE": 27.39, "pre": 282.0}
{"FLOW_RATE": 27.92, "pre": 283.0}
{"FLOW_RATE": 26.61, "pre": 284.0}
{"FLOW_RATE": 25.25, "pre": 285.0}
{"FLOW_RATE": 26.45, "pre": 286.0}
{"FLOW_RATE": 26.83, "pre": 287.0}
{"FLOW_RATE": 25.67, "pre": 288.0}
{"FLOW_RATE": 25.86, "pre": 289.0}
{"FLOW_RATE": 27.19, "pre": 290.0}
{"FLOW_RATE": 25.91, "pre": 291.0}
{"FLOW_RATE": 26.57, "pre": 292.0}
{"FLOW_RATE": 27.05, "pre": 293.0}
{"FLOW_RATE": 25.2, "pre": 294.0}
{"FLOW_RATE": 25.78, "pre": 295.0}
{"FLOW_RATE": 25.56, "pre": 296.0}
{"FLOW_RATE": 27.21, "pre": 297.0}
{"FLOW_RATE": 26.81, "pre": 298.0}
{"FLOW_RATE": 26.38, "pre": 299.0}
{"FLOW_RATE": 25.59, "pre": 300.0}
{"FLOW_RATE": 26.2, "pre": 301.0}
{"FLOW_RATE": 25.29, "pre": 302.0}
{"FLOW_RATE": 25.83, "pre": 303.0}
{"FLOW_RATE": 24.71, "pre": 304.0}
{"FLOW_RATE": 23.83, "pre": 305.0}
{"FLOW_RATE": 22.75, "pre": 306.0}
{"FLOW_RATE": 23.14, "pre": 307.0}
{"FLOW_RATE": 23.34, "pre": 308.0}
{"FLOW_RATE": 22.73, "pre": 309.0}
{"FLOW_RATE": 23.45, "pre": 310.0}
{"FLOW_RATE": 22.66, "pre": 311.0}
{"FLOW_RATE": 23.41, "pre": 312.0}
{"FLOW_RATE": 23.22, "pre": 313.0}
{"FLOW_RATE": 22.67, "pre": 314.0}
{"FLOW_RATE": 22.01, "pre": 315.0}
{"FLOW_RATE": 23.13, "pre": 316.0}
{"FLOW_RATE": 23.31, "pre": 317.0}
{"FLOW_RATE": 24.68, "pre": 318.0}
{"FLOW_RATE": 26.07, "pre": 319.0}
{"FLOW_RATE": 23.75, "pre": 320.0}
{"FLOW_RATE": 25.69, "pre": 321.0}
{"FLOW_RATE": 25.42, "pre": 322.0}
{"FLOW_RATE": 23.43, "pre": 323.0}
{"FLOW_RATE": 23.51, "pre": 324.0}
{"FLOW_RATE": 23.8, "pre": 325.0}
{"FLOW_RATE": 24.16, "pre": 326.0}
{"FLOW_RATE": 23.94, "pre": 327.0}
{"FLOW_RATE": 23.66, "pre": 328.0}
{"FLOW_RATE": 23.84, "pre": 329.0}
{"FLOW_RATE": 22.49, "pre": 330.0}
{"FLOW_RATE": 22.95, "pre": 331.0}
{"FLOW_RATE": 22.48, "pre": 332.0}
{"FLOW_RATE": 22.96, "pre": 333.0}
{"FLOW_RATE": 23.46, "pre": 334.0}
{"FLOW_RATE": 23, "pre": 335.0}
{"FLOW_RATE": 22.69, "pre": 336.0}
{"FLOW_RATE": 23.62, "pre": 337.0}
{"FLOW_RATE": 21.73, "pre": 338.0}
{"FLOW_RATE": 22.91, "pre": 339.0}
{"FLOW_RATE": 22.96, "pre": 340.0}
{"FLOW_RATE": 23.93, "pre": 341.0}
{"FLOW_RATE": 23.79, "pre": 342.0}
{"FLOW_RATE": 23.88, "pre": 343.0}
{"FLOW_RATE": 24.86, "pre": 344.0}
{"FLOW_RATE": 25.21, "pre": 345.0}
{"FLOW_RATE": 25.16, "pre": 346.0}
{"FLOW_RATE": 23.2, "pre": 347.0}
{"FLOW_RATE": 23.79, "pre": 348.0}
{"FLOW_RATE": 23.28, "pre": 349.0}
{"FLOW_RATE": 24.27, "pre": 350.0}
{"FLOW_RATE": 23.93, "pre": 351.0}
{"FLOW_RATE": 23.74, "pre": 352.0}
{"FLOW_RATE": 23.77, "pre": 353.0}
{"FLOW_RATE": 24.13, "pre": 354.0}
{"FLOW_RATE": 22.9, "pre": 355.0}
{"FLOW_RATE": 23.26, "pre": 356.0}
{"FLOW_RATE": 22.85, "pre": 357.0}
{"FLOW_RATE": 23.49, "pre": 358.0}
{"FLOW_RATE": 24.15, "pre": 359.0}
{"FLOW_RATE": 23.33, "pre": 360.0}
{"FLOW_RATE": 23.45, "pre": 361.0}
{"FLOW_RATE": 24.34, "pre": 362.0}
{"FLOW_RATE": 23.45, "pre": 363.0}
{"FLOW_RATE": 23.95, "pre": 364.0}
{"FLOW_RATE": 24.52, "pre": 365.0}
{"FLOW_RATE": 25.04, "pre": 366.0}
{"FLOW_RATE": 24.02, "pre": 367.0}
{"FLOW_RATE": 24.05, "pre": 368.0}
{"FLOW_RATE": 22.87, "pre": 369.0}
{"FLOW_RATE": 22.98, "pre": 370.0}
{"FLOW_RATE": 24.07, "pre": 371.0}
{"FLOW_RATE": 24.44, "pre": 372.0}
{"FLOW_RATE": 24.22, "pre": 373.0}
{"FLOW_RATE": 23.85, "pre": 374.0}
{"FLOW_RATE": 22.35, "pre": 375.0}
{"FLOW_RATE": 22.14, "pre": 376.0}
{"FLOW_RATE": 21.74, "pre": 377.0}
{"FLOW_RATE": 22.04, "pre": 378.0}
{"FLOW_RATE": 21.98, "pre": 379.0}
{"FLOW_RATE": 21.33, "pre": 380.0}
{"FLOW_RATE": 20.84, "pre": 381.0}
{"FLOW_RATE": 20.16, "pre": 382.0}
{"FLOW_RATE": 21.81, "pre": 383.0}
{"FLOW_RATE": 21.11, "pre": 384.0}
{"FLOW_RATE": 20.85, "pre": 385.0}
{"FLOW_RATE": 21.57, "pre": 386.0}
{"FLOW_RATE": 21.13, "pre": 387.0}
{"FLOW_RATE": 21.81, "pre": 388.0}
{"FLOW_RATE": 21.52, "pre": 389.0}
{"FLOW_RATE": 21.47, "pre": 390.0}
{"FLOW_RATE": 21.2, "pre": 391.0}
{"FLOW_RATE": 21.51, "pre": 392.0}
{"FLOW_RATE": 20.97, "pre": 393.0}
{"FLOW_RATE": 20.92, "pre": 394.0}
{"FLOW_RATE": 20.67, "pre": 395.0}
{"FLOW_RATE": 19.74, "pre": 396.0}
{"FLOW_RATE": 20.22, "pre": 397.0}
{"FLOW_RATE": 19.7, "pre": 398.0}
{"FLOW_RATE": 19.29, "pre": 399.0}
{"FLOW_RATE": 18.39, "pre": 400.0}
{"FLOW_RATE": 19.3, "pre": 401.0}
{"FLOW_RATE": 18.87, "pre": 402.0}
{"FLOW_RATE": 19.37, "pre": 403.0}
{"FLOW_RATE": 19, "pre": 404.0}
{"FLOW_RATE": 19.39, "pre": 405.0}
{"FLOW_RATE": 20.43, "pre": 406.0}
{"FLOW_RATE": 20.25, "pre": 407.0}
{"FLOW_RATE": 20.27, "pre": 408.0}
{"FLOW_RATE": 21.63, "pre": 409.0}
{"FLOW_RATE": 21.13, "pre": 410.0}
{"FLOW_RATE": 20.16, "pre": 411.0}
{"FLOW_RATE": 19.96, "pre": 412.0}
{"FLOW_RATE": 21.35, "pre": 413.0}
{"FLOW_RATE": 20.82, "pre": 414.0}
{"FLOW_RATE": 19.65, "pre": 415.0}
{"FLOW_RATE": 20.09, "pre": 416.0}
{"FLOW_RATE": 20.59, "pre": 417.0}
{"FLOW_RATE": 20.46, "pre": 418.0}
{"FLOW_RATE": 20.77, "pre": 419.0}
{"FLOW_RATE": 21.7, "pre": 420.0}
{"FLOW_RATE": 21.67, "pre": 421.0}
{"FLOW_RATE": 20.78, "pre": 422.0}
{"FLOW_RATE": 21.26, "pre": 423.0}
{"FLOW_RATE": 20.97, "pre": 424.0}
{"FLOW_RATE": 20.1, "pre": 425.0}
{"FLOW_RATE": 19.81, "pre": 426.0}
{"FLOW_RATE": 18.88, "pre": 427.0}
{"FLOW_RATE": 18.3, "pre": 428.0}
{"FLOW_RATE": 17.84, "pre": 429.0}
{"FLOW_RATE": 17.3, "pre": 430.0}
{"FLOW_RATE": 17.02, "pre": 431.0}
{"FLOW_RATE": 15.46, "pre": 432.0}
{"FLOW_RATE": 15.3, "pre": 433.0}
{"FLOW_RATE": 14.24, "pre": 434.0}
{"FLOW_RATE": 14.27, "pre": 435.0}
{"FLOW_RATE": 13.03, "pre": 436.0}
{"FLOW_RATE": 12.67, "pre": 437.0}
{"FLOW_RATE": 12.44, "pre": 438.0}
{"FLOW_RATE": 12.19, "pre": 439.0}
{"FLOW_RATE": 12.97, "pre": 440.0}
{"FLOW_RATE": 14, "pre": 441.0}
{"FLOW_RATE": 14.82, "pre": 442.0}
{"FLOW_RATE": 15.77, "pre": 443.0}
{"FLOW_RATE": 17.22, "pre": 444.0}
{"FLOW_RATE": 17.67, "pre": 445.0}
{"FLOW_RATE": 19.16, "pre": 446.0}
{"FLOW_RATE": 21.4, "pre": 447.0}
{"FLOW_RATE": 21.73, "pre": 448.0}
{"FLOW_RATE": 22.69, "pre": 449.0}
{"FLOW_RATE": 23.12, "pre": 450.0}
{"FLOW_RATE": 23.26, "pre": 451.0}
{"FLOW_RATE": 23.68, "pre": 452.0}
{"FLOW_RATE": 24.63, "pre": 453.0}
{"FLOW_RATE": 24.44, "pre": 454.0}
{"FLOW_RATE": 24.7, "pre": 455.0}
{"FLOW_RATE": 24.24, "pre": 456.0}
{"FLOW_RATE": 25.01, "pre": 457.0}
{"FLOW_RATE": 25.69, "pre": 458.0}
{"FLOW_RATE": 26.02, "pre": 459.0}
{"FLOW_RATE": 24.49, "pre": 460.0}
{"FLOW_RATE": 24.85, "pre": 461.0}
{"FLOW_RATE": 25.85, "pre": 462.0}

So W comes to -1.7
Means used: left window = 23.5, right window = 20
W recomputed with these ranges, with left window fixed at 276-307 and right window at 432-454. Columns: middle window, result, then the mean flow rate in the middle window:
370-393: -0.8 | 22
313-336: 0.9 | 23.6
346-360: -0.5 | 23.6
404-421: -1.0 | 20.5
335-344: 0.2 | 23.3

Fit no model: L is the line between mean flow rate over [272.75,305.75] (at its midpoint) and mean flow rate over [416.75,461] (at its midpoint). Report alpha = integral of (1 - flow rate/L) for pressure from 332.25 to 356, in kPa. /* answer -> 0.7 kPa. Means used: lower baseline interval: 27.1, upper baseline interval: 19.5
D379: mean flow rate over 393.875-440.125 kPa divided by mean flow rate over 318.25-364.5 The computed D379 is 0.8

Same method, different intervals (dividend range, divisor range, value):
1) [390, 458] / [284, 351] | 0.80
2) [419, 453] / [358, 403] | 0.82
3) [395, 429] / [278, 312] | 0.78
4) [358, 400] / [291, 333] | 0.91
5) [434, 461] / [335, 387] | 0.85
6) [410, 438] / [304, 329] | 0.79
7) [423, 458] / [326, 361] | 0.79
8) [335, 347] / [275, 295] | 0.86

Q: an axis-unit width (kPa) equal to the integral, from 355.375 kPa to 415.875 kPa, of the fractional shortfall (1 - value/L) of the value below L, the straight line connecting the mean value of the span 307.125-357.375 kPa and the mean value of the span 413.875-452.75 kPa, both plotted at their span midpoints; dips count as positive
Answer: -2.40 kPa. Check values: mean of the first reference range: 23.6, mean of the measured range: 21.7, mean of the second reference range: 18.4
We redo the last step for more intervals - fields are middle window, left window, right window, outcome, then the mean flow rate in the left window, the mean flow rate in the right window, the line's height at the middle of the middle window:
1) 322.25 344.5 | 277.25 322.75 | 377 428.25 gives 0.45 kPa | 25.5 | 20.6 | 23.9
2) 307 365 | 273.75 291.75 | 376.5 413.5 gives 1.79 kPa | 27.8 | 20.6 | 24.4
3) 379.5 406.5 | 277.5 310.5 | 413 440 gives -0.62 kPa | 26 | 18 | 20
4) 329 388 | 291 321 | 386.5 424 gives -1.91 kPa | 24.6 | 20.5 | 22.4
